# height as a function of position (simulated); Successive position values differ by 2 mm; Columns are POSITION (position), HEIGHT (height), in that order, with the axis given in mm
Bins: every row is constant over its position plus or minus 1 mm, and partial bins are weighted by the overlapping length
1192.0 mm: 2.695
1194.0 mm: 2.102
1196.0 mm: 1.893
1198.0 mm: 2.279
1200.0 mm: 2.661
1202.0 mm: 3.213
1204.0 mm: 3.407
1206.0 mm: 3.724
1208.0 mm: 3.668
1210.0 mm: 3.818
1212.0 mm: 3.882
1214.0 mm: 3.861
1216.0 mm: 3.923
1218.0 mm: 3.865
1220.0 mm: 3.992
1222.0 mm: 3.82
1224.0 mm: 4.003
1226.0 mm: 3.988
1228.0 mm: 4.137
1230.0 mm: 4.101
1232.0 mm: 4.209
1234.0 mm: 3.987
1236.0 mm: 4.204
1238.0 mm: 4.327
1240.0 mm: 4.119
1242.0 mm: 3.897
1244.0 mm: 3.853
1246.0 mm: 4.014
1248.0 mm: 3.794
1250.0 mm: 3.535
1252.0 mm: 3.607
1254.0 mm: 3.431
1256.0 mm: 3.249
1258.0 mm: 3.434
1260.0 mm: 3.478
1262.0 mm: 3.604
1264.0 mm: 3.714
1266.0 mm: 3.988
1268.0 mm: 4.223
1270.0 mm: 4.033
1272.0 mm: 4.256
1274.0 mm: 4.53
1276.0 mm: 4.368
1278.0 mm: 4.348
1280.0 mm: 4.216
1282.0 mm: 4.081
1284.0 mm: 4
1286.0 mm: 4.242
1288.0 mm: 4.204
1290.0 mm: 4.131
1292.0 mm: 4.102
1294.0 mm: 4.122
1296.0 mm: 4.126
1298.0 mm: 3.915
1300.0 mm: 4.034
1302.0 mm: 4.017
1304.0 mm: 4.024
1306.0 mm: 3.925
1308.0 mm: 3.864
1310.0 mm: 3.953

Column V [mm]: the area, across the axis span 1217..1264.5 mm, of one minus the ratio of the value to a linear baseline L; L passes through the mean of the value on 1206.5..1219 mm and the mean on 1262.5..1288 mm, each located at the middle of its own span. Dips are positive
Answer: 1.5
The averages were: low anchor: 3.83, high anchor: 4.16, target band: 3.85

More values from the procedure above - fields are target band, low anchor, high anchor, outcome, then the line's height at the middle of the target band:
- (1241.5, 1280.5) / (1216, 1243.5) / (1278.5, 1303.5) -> 1.9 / 4.07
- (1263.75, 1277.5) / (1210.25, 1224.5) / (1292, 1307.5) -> -0.7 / 3.98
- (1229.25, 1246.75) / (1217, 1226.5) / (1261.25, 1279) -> -0.4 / 4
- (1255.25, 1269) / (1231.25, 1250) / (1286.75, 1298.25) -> 1.3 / 4.06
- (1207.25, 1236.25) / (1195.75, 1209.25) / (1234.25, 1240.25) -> -2.2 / 3.69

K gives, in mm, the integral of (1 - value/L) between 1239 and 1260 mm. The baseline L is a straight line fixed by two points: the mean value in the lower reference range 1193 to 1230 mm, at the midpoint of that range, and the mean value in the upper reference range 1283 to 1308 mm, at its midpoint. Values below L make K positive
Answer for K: 0.3 mm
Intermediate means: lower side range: 3.47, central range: 3.68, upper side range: 4.06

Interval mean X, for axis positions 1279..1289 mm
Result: 4.15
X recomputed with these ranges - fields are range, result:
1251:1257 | 3.43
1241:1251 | 3.82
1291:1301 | 4.06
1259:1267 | 3.7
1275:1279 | 4.36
